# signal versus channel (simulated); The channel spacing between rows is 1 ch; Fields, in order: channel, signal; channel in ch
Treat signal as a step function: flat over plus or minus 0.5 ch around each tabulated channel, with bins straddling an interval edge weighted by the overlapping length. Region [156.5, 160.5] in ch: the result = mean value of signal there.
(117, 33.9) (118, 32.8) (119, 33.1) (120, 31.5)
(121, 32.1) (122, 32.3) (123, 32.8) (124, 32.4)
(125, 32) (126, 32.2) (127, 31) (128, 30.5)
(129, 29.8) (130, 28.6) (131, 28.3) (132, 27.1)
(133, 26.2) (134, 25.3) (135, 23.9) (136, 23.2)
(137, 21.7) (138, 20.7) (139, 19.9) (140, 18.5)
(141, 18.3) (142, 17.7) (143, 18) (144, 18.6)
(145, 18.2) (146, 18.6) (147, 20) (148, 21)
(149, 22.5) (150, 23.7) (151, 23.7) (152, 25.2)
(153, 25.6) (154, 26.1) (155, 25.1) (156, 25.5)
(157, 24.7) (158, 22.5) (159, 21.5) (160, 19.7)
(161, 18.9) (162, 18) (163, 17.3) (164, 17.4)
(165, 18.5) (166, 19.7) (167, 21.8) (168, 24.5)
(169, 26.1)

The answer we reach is 22.1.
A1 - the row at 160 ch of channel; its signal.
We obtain 19.7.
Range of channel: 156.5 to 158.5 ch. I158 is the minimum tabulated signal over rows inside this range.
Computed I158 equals 22.5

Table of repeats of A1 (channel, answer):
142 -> 17.7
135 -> 23.9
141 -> 18.3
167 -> 21.8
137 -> 21.7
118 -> 32.8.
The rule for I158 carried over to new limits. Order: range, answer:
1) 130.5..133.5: 26.2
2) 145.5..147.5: 18.6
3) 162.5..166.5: 17.3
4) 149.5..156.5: 23.7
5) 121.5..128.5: 30.5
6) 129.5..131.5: 28.3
